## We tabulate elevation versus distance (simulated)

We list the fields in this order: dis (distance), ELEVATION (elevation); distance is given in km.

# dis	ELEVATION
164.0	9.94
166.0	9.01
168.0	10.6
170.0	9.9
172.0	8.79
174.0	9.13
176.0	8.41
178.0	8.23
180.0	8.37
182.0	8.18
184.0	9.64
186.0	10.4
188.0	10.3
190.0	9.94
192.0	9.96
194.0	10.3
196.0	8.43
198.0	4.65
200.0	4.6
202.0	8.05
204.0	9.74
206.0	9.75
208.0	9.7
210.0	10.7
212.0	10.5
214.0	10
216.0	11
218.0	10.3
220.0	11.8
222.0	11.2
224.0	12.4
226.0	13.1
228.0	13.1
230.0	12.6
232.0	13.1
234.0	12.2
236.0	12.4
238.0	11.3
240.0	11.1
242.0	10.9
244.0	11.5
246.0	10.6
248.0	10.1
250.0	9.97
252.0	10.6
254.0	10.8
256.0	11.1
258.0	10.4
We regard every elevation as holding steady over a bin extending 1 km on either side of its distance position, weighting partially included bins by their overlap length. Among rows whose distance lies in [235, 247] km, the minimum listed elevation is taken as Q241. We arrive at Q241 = 10.6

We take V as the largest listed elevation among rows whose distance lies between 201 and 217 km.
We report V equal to 11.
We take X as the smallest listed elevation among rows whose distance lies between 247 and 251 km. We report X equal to 9.97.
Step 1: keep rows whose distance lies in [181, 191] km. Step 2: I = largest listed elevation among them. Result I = 10.4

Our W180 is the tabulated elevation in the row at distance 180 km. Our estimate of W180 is 8.37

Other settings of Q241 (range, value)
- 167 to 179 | 8.23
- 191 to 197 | 8.43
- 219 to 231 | 11.2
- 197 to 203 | 4.6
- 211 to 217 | 10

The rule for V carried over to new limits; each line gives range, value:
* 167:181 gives 10.6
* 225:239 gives 13.1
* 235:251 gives 12.4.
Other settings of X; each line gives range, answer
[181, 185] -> 8.18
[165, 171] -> 9.01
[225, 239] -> 11.3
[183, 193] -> 9.64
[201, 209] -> 8.05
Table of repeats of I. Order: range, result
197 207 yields 9.75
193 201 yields 10.3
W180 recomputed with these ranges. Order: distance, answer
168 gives 10.6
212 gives 10.5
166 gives 9.01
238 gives 11.3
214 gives 10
